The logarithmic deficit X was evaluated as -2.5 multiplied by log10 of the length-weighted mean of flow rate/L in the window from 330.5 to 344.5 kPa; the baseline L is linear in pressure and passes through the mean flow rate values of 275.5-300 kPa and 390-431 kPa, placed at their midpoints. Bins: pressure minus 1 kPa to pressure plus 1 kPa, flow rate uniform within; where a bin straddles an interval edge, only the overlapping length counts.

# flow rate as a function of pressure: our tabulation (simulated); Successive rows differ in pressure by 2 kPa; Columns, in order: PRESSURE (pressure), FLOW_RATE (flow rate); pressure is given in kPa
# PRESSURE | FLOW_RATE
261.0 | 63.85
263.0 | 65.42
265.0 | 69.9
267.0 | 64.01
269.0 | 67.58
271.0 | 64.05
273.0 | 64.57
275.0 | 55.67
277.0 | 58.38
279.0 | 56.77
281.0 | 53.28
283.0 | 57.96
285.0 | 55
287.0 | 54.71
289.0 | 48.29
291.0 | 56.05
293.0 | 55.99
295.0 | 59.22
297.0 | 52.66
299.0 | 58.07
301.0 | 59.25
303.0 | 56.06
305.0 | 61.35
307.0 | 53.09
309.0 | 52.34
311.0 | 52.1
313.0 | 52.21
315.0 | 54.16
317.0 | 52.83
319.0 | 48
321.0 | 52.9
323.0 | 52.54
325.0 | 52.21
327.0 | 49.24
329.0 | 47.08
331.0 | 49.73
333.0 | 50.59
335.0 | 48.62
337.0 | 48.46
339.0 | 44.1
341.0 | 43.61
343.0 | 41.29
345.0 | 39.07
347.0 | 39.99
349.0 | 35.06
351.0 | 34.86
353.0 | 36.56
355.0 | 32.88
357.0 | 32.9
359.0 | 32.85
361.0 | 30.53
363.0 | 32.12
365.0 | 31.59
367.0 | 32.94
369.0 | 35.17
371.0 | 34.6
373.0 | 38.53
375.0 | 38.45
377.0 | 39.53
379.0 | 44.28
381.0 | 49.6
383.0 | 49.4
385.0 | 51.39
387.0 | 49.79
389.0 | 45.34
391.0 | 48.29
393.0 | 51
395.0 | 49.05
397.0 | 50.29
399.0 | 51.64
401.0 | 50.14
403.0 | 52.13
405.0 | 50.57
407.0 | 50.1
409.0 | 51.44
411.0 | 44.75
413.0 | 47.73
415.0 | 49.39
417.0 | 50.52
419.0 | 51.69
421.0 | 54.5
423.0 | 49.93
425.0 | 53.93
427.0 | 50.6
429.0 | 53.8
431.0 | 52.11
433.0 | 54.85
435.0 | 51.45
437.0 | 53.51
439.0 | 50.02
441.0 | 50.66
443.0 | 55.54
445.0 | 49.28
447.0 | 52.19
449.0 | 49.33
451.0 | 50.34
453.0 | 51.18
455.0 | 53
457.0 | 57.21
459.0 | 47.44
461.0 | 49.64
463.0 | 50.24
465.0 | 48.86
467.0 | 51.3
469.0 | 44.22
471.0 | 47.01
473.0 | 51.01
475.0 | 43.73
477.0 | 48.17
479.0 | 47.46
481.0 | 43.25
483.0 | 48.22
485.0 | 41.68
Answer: 0.159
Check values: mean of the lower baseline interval 55.5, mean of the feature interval 46.2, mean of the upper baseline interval 50.6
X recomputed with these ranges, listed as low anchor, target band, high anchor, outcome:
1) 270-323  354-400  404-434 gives 0.26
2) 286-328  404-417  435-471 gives 0.06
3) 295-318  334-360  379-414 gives 0.32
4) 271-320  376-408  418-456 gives 0.09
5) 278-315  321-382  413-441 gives 0.30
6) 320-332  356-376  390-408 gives 0.43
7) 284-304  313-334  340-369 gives -0.12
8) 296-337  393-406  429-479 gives 0.01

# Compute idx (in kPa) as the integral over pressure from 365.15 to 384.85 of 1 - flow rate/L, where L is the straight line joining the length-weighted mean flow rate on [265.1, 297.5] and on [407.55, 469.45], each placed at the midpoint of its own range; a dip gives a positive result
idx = 4.9 kPa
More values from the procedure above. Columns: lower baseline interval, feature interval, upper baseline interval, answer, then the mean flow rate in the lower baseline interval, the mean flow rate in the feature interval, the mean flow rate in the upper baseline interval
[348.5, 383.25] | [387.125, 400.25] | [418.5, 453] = -2.0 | 36.5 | 49.3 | 52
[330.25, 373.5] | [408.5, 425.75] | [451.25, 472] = -1.9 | 38.4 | 50.4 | 50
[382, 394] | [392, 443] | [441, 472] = -1.4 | 49.2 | 51.1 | 50.5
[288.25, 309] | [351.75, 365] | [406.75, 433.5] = 5.1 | 55.9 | 32.9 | 51.1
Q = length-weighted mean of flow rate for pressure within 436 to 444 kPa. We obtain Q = 52.4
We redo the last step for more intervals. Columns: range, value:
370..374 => 36.6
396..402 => 50.7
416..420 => 51.1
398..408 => 50.9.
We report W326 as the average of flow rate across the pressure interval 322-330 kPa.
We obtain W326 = 50.3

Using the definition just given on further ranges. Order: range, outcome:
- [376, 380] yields 41.9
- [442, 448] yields 52.3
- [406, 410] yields 50.8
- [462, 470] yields 48.7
